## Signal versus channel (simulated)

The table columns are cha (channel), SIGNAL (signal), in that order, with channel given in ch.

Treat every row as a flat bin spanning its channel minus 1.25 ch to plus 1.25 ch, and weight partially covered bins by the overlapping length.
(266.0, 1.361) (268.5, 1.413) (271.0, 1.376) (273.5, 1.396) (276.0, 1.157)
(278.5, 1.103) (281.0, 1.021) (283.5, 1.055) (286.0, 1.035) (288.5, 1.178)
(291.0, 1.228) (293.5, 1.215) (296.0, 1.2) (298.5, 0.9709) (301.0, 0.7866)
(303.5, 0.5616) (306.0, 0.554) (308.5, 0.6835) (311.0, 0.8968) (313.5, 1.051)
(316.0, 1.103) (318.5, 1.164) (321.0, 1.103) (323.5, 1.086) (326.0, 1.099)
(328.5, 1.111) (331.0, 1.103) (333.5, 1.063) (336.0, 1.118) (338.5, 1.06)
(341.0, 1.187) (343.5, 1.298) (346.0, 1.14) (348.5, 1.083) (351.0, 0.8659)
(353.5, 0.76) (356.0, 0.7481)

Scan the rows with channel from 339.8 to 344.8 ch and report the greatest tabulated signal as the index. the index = 1.298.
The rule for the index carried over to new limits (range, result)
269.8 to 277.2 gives 1.396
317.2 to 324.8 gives 1.164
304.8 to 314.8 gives 1.051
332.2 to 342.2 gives 1.187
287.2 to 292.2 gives 1.228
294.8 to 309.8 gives 1.2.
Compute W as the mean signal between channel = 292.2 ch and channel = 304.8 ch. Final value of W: 0.946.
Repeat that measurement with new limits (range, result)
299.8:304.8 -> 0.672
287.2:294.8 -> 1.21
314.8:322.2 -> 1.12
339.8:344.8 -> 1.24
